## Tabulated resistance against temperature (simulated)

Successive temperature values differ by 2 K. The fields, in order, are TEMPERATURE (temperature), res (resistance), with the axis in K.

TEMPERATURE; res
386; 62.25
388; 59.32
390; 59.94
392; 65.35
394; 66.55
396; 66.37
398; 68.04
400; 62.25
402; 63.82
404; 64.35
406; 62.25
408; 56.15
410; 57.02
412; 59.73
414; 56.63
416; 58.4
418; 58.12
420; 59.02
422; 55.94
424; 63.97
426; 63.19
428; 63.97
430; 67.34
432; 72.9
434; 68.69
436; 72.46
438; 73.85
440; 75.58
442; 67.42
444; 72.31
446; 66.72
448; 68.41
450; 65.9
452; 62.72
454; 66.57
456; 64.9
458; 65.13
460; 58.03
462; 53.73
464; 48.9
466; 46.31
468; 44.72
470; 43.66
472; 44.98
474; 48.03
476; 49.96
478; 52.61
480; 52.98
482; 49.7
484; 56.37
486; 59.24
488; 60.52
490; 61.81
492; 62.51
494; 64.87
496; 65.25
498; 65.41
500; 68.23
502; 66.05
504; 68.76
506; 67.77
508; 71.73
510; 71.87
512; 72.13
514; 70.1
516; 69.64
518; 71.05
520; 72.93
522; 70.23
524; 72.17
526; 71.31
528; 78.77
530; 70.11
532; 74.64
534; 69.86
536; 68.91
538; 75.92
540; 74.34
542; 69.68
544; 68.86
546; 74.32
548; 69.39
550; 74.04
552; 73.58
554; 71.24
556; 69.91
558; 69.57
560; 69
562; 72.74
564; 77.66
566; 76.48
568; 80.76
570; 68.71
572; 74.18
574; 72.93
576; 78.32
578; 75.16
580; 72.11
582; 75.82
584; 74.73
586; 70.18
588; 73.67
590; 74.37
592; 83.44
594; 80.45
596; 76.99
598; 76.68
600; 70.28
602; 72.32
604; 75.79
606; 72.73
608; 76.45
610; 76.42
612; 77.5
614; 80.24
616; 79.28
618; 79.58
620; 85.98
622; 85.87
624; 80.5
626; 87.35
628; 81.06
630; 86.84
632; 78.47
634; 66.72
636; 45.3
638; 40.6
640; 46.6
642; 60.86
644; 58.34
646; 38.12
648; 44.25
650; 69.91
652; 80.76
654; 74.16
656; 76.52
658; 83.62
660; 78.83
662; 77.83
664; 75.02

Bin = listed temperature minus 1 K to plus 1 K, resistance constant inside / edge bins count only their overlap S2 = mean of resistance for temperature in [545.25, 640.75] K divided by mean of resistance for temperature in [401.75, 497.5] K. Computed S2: 1.23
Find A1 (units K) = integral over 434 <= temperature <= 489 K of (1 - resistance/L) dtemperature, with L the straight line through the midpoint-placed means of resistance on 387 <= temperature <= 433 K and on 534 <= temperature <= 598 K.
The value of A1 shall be 5.6 K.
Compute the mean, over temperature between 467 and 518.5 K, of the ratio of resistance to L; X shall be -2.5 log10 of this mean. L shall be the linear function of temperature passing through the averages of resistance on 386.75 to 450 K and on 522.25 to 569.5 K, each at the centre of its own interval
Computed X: 0.15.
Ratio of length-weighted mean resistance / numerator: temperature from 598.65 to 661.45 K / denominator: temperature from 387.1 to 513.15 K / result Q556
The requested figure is 1.2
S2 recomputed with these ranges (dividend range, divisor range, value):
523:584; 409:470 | 1.17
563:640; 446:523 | 1.22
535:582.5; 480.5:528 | 1.10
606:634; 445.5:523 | 1.31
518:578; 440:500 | 1.24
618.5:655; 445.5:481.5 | 1.21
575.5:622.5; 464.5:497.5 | 1.42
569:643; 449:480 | 1.36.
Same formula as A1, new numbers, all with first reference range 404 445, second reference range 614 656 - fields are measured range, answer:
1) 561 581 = -2.18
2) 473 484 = 2.40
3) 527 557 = -2.40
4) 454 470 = 2.58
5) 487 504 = 0.33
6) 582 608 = -2.72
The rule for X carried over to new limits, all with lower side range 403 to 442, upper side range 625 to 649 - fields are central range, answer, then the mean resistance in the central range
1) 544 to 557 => -0.156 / 71.8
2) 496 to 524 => -0.113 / 69.6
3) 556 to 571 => -0.181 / 73.3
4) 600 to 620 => -0.241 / 76.8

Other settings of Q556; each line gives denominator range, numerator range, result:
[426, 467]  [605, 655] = 1.08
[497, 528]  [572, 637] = 1.09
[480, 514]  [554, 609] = 1.16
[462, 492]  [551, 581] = 1.42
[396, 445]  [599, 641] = 1.14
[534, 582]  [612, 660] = 0.96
